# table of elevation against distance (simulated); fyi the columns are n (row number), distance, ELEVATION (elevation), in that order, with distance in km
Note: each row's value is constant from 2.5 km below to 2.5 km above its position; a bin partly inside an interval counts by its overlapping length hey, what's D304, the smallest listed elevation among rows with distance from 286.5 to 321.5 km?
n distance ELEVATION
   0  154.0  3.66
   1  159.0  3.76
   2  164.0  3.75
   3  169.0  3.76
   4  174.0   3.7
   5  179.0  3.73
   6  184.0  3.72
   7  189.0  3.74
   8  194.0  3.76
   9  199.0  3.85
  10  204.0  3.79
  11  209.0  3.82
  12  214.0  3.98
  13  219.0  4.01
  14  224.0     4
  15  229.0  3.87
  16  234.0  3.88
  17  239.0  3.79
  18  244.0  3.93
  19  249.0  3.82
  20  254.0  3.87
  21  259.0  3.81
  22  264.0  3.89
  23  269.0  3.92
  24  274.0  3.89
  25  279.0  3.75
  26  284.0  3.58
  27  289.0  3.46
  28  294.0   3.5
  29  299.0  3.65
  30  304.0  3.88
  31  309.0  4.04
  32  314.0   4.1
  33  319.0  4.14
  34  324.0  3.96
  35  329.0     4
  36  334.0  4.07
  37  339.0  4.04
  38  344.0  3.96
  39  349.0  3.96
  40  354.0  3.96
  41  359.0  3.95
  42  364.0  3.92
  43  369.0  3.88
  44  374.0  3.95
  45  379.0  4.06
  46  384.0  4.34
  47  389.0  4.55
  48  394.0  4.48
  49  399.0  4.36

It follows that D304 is 3.46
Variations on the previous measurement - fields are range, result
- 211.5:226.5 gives 3.98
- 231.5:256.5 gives 3.79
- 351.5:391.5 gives 3.88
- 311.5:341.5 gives 3.96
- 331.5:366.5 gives 3.92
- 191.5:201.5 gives 3.76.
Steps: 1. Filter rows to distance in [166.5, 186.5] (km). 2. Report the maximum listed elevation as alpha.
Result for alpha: 3.76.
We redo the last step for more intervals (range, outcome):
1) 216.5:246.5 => 4.01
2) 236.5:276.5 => 3.93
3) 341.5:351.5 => 3.96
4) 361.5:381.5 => 4.06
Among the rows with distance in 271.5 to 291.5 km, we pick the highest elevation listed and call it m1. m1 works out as 3.89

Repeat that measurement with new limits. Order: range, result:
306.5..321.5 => 4.14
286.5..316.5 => 4.1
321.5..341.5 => 4.07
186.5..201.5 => 3.85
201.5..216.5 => 3.98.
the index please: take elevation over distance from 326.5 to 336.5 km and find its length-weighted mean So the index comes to 4.04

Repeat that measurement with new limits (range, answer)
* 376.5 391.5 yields 4.32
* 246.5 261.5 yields 3.83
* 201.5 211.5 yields 3.8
